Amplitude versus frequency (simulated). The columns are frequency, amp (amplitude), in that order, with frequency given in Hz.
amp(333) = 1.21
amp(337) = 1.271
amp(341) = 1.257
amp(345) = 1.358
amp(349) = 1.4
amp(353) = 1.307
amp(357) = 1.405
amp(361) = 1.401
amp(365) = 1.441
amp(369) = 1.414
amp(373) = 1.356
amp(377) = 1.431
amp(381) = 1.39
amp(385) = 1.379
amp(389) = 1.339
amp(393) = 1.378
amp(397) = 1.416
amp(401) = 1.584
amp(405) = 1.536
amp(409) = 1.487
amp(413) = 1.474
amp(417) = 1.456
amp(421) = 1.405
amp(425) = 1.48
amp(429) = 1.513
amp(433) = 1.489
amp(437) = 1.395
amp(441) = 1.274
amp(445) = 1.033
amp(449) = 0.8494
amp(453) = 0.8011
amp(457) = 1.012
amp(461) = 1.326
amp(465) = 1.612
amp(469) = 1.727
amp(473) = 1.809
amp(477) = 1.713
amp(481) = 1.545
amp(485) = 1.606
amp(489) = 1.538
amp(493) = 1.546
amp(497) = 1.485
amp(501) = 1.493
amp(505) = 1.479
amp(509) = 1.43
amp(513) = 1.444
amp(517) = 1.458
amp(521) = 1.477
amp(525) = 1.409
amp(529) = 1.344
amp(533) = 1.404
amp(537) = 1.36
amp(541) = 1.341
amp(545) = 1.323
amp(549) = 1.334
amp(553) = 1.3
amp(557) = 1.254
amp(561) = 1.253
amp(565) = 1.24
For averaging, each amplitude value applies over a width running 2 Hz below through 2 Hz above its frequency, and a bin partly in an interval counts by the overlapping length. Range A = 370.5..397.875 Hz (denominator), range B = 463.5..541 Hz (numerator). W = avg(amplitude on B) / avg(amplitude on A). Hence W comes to 1.09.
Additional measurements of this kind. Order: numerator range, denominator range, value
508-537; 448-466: 1.28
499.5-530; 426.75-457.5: 1.22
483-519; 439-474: 1.19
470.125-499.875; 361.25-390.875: 1.15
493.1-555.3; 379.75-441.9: 0.98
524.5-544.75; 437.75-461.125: 1.31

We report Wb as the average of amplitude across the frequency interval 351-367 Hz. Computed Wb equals 1.39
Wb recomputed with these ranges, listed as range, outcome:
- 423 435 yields 1.49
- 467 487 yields 1.68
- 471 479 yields 1.76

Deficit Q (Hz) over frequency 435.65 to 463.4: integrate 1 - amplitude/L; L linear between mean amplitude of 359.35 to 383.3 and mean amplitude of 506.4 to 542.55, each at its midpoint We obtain 6.1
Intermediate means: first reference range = 1.41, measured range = 1.1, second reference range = 1.41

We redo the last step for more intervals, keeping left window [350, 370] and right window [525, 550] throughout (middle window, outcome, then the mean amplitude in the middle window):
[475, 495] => -3.3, 1.59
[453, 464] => 1.8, 1.14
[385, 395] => 0.2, 1.36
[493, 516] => -1.8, 1.47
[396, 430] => -2.5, 1.48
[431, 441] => -0.2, 1.41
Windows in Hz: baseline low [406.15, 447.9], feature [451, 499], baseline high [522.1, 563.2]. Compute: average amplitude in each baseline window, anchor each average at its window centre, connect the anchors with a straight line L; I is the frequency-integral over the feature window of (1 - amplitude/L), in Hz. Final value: -3.8 Hz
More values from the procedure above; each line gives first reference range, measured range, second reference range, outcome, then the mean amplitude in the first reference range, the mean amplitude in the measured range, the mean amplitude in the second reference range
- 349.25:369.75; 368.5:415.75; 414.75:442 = -0.6 Hz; 1.39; 1.43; 1.44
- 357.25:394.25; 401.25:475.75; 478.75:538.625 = 2.6 Hz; 1.39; 1.38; 1.47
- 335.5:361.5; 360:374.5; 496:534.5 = -0.6 Hz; 1.34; 1.4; 1.44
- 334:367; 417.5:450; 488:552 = 1.4 Hz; 1.35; 1.33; 1.43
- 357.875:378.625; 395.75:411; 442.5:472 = -2.0 Hz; 1.41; 1.51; 1.22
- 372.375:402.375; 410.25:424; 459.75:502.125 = 0.1 Hz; 1.41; 1.45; 1.59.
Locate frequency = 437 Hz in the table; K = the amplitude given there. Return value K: 1.395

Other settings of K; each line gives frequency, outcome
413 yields 1.474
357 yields 1.405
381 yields 1.39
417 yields 1.456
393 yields 1.378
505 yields 1.479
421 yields 1.405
